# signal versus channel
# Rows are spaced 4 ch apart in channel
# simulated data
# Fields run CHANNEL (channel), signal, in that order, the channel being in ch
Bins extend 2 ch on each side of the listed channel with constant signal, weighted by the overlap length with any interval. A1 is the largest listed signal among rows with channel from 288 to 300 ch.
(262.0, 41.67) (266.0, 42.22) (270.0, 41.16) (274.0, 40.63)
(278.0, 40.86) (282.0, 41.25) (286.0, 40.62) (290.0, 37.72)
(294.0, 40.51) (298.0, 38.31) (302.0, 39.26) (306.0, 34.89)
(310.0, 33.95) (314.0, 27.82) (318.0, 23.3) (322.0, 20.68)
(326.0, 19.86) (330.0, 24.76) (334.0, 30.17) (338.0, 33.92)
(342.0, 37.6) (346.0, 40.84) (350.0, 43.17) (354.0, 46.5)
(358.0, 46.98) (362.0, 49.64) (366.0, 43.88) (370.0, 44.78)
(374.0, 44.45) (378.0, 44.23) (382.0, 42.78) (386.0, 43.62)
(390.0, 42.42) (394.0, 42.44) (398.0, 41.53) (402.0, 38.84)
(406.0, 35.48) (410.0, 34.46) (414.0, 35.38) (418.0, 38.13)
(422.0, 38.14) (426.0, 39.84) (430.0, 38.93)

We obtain 40.51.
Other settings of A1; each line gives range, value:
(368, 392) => 44.78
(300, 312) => 39.26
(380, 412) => 43.62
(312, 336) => 30.17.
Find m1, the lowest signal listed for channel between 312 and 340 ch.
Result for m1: 19.86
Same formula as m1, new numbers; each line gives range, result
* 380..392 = 42.42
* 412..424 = 35.38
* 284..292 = 37.72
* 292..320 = 23.3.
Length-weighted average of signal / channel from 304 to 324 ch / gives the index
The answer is 28.1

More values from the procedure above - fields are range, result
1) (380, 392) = 42.9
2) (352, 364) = 47.7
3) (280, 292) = 39.9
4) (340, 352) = 40.5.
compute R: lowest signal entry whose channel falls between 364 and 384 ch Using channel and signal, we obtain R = 42.78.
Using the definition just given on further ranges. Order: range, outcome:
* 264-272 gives 41.16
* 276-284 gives 40.86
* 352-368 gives 43.88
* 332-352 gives 30.17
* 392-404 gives 38.84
